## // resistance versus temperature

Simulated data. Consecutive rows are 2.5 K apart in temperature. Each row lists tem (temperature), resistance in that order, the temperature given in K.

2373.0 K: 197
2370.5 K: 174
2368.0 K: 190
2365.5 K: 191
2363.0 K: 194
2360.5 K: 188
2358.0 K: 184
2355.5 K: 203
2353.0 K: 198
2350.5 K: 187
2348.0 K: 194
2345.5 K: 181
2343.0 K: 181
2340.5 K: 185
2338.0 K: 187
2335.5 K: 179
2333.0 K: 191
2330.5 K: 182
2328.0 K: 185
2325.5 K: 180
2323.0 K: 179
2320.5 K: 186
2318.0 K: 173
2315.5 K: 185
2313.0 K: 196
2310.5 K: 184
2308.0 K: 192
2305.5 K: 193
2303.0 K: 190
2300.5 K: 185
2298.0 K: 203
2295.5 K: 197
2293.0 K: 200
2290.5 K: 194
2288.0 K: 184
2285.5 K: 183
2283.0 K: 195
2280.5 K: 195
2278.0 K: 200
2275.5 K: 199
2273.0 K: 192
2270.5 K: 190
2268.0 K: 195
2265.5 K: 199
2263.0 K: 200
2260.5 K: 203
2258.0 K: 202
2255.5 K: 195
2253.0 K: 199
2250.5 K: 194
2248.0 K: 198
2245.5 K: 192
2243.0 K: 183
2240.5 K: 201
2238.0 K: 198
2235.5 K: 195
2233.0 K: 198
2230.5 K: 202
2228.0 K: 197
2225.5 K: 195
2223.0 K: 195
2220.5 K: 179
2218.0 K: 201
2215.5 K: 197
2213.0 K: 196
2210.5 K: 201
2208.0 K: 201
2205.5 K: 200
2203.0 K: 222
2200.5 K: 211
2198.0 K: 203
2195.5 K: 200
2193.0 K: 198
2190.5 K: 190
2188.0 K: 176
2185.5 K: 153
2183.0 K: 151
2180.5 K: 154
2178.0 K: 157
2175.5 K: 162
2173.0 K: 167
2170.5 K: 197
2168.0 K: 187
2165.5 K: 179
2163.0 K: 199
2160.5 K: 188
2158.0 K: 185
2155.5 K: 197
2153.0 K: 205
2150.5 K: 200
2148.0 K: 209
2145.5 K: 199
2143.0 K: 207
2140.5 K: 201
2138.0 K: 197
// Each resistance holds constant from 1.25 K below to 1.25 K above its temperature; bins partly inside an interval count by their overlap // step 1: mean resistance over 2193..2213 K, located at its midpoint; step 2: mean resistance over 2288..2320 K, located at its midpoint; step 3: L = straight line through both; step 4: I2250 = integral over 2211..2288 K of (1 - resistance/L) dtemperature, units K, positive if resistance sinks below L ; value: 1.0 K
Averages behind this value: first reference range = 204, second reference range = 191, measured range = 195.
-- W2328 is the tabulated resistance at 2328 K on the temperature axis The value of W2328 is 185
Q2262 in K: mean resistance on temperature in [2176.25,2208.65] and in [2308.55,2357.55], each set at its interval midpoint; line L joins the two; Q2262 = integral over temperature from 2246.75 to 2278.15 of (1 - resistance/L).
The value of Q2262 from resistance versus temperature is -2.0 K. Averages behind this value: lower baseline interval 185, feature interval 197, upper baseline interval 186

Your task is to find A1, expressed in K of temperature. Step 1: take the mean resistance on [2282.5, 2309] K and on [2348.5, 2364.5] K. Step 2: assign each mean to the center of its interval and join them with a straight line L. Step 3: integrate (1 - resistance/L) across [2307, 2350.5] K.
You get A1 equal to 1.72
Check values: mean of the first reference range 192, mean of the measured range 185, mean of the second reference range 192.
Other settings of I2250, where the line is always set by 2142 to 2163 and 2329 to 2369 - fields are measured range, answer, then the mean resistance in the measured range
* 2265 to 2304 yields -0.4 K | 194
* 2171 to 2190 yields 3.3 K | 163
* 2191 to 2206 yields -0.7 K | 205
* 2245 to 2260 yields -0.3 K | 197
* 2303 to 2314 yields 0.0 K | 191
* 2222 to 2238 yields -0.2 K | 197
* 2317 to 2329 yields 0.6 K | 181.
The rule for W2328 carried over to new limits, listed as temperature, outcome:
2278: 200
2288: 184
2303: 190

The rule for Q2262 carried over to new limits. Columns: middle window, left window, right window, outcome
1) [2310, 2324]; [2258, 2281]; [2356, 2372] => 0.63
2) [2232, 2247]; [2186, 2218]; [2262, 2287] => 0.15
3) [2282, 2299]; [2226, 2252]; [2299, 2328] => -0.42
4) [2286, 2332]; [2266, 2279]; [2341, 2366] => 1.13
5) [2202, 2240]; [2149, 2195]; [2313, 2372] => -3.34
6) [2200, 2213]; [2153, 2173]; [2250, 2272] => -0.84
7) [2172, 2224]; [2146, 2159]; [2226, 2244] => 2.97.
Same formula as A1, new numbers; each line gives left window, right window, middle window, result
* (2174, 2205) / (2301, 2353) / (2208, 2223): -1.1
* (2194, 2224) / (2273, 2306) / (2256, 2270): -0.2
